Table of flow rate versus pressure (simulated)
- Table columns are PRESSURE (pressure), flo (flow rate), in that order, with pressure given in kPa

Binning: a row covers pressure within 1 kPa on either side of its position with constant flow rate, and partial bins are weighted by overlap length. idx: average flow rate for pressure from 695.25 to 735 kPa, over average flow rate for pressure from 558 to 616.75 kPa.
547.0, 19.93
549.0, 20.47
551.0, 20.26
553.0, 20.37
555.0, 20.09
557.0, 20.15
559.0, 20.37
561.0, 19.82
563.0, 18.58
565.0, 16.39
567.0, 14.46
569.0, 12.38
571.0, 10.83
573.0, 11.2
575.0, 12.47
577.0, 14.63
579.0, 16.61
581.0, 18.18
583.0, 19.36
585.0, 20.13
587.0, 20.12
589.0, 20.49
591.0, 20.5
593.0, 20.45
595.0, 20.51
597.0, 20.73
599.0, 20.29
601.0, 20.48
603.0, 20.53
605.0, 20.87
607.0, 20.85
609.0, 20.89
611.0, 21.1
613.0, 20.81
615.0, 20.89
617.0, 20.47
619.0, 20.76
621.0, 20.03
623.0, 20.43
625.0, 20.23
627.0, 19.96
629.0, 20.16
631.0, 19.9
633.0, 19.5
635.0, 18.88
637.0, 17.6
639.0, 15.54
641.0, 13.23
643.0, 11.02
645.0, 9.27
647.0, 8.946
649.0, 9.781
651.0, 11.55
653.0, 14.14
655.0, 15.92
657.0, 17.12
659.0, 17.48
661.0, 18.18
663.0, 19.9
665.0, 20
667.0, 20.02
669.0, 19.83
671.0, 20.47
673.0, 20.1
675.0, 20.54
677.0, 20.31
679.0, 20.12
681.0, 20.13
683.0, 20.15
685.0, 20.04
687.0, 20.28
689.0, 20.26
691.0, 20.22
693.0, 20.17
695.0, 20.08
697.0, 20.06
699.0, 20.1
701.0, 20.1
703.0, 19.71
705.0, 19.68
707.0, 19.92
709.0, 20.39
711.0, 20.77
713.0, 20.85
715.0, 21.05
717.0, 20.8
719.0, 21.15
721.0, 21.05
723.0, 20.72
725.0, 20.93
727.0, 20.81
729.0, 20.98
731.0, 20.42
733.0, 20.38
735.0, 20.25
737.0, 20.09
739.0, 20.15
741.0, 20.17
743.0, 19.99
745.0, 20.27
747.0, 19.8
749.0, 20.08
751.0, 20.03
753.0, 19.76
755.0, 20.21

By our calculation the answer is 1.1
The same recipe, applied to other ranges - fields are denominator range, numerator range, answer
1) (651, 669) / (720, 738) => 1.17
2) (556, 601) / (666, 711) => 1.14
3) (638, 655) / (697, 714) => 1.69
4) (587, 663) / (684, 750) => 1.12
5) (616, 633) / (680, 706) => 0.99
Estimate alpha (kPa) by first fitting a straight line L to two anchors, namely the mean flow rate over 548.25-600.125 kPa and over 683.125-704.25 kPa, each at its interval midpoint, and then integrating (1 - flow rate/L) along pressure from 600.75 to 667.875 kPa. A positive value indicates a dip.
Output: 4.4 kPa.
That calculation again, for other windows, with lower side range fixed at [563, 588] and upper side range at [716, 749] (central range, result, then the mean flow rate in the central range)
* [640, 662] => 5.7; 13.3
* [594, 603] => -2.3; 20.5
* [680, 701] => -1.0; 20.1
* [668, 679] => -0.9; 20.2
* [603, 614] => -2.8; 20.9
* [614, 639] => -3.6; 19.7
